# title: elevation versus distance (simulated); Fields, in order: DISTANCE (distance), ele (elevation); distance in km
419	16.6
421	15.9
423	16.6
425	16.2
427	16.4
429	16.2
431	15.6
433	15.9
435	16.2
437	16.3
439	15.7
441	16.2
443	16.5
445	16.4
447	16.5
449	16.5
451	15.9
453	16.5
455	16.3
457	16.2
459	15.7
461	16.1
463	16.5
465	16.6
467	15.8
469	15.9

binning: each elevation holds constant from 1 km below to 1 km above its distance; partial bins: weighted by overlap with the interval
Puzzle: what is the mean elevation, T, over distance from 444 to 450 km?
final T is 16.5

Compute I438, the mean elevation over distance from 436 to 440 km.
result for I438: 16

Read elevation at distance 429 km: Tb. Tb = 16.2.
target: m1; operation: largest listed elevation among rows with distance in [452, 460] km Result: 16.5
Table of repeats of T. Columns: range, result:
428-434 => 15.9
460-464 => 16.3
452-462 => 16.2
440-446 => 16.4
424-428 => 16.3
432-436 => 16.1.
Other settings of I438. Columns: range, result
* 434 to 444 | 16.2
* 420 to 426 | 16.2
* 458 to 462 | 15.9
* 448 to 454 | 16.3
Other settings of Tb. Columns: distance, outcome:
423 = 16.6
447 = 16.5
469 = 15.9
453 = 16.5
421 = 15.9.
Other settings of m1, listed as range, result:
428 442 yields 16.3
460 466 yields 16.6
